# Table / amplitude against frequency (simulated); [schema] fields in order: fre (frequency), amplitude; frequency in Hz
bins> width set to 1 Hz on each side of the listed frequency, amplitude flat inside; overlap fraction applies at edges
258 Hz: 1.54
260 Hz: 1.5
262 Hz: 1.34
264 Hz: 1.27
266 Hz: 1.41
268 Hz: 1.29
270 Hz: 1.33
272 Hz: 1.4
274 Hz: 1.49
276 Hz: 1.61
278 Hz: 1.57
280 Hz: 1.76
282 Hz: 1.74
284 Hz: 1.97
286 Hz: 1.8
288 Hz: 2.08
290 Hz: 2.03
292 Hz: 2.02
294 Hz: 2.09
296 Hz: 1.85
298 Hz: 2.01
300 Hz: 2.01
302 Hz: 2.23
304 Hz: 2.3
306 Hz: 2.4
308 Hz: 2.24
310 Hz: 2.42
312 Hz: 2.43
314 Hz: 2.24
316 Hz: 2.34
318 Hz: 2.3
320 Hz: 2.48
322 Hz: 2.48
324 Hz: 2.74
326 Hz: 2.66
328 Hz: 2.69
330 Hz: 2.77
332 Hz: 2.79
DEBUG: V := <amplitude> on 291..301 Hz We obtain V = 2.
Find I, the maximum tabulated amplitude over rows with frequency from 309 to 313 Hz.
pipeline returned 2.43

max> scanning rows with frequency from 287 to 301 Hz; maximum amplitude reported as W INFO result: 2.09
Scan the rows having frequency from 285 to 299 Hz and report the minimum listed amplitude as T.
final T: 1.8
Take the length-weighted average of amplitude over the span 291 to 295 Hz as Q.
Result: 2.05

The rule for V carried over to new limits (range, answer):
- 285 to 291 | 1.97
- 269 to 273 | 1.36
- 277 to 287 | 1.77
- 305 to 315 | 2.35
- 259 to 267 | 1.38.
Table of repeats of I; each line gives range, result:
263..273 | 1.41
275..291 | 2.08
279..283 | 1.76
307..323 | 2.48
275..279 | 1.61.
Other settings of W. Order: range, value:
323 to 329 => 2.74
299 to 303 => 2.23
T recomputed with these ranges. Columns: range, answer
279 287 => 1.74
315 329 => 2.3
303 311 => 2.24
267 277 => 1.29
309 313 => 2.42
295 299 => 1.85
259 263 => 1.34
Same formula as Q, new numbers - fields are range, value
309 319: 2.35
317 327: 2.53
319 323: 2.48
